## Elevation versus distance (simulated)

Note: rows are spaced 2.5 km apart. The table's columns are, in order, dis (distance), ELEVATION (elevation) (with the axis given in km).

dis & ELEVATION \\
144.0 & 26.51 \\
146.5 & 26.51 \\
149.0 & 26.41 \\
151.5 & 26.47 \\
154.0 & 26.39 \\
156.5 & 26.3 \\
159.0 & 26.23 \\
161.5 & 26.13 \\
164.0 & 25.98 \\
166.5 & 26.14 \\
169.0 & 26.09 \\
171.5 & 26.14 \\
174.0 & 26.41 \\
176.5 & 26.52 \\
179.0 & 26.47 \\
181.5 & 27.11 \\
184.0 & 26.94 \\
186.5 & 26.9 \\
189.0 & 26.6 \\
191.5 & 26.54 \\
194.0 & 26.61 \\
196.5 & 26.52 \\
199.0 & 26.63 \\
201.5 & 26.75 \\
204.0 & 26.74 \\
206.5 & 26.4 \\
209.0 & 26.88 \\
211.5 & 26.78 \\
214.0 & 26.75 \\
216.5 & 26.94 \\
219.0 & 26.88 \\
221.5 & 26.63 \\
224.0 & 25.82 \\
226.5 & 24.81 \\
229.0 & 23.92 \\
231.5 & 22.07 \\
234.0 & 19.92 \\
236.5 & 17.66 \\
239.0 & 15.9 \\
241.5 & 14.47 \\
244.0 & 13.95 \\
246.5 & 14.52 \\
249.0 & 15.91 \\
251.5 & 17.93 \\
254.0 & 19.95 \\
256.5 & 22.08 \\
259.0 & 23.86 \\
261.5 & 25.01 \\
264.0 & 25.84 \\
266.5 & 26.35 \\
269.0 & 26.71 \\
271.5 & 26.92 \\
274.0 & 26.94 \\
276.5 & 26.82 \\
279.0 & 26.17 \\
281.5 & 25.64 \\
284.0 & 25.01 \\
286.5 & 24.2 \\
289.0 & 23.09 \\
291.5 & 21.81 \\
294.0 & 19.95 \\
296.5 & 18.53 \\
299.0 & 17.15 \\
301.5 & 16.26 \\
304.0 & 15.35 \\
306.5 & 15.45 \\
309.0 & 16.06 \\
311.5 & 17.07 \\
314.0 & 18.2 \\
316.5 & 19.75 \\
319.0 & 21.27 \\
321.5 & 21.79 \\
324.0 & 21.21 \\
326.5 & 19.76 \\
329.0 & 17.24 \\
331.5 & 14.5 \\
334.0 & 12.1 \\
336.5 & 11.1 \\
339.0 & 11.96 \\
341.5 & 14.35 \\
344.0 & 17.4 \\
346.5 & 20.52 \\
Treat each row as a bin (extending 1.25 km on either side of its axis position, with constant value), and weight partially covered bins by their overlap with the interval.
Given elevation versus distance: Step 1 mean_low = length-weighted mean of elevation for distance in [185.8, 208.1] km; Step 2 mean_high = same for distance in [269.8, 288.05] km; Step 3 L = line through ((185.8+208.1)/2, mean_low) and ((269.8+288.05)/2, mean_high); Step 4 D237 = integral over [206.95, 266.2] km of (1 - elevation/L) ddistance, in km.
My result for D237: 9.5 km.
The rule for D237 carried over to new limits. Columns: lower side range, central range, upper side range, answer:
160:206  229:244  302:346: 3.1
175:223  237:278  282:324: 2.0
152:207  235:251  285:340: 4.9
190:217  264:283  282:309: -4.5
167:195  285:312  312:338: 0.8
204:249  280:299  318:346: -3.3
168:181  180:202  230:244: -2.4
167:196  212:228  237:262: -3.3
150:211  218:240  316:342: 0.7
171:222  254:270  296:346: -2.3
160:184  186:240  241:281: -1.1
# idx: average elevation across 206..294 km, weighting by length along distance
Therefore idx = 23.1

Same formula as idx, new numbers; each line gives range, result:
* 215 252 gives 20.6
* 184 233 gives 26.2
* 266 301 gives 23.7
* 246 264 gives 20.5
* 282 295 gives 23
